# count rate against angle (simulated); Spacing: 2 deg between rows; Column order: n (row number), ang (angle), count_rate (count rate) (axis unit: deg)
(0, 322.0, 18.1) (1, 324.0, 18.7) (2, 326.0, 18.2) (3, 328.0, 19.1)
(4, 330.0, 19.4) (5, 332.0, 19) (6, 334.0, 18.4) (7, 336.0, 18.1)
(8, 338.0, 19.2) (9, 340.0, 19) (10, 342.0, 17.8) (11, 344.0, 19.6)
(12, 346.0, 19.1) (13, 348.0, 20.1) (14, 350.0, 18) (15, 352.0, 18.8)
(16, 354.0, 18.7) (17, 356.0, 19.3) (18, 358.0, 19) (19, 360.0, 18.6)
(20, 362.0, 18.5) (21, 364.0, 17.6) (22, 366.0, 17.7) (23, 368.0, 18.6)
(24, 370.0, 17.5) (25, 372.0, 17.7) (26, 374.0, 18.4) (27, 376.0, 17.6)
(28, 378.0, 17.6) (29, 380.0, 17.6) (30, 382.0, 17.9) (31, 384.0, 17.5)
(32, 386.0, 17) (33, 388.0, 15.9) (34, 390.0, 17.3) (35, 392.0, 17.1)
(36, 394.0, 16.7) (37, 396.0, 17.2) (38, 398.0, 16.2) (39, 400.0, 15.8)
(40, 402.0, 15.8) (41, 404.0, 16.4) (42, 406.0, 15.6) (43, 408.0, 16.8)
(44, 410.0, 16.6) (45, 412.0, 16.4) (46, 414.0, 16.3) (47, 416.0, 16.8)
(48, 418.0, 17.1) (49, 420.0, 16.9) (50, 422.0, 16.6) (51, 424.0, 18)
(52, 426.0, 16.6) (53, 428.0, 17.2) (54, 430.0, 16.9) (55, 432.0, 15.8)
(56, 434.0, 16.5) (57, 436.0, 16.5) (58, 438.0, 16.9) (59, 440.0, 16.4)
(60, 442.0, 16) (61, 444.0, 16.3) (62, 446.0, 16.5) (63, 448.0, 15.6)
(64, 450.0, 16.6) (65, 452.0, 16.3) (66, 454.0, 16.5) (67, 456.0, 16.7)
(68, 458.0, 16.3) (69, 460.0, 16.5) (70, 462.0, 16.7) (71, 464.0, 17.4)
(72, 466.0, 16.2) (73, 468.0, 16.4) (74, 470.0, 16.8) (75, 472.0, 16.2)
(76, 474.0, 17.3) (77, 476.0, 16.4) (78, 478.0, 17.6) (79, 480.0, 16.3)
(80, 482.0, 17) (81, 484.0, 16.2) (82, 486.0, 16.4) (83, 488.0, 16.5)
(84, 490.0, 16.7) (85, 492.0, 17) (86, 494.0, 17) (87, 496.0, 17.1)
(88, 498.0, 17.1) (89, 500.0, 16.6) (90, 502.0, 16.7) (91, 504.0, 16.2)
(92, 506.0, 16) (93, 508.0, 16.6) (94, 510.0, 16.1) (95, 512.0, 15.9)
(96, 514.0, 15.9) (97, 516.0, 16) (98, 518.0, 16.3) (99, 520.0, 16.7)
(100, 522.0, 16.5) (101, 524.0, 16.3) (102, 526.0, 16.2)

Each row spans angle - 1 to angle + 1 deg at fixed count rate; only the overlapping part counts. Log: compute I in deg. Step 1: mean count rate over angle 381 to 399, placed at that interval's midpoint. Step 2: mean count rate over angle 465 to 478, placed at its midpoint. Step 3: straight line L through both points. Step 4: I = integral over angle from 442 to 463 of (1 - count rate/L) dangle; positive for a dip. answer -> 0.42 deg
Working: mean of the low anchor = 17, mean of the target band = 16.4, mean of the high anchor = 16.6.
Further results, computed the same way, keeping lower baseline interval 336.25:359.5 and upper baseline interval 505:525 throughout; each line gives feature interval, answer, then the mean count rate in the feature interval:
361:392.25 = 1.5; 17.6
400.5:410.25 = 1.0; 16.2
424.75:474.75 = 2.2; 16.5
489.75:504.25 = -0.3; 16.8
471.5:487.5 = 0.1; 16.7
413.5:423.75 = 0.5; 16.9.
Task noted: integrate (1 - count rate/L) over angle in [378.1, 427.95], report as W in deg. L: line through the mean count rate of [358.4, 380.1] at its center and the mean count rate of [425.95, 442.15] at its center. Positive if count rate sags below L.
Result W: 1.3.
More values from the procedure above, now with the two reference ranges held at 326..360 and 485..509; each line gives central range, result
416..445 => 1.52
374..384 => 0.34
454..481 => 0.65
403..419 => 1.25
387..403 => 1.44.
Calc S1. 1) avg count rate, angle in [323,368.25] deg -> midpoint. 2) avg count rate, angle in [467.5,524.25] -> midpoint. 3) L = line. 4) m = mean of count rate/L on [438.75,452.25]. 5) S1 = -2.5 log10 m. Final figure 0.07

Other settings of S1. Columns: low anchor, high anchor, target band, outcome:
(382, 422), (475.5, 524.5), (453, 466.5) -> -0.004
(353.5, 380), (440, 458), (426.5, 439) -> 0.004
